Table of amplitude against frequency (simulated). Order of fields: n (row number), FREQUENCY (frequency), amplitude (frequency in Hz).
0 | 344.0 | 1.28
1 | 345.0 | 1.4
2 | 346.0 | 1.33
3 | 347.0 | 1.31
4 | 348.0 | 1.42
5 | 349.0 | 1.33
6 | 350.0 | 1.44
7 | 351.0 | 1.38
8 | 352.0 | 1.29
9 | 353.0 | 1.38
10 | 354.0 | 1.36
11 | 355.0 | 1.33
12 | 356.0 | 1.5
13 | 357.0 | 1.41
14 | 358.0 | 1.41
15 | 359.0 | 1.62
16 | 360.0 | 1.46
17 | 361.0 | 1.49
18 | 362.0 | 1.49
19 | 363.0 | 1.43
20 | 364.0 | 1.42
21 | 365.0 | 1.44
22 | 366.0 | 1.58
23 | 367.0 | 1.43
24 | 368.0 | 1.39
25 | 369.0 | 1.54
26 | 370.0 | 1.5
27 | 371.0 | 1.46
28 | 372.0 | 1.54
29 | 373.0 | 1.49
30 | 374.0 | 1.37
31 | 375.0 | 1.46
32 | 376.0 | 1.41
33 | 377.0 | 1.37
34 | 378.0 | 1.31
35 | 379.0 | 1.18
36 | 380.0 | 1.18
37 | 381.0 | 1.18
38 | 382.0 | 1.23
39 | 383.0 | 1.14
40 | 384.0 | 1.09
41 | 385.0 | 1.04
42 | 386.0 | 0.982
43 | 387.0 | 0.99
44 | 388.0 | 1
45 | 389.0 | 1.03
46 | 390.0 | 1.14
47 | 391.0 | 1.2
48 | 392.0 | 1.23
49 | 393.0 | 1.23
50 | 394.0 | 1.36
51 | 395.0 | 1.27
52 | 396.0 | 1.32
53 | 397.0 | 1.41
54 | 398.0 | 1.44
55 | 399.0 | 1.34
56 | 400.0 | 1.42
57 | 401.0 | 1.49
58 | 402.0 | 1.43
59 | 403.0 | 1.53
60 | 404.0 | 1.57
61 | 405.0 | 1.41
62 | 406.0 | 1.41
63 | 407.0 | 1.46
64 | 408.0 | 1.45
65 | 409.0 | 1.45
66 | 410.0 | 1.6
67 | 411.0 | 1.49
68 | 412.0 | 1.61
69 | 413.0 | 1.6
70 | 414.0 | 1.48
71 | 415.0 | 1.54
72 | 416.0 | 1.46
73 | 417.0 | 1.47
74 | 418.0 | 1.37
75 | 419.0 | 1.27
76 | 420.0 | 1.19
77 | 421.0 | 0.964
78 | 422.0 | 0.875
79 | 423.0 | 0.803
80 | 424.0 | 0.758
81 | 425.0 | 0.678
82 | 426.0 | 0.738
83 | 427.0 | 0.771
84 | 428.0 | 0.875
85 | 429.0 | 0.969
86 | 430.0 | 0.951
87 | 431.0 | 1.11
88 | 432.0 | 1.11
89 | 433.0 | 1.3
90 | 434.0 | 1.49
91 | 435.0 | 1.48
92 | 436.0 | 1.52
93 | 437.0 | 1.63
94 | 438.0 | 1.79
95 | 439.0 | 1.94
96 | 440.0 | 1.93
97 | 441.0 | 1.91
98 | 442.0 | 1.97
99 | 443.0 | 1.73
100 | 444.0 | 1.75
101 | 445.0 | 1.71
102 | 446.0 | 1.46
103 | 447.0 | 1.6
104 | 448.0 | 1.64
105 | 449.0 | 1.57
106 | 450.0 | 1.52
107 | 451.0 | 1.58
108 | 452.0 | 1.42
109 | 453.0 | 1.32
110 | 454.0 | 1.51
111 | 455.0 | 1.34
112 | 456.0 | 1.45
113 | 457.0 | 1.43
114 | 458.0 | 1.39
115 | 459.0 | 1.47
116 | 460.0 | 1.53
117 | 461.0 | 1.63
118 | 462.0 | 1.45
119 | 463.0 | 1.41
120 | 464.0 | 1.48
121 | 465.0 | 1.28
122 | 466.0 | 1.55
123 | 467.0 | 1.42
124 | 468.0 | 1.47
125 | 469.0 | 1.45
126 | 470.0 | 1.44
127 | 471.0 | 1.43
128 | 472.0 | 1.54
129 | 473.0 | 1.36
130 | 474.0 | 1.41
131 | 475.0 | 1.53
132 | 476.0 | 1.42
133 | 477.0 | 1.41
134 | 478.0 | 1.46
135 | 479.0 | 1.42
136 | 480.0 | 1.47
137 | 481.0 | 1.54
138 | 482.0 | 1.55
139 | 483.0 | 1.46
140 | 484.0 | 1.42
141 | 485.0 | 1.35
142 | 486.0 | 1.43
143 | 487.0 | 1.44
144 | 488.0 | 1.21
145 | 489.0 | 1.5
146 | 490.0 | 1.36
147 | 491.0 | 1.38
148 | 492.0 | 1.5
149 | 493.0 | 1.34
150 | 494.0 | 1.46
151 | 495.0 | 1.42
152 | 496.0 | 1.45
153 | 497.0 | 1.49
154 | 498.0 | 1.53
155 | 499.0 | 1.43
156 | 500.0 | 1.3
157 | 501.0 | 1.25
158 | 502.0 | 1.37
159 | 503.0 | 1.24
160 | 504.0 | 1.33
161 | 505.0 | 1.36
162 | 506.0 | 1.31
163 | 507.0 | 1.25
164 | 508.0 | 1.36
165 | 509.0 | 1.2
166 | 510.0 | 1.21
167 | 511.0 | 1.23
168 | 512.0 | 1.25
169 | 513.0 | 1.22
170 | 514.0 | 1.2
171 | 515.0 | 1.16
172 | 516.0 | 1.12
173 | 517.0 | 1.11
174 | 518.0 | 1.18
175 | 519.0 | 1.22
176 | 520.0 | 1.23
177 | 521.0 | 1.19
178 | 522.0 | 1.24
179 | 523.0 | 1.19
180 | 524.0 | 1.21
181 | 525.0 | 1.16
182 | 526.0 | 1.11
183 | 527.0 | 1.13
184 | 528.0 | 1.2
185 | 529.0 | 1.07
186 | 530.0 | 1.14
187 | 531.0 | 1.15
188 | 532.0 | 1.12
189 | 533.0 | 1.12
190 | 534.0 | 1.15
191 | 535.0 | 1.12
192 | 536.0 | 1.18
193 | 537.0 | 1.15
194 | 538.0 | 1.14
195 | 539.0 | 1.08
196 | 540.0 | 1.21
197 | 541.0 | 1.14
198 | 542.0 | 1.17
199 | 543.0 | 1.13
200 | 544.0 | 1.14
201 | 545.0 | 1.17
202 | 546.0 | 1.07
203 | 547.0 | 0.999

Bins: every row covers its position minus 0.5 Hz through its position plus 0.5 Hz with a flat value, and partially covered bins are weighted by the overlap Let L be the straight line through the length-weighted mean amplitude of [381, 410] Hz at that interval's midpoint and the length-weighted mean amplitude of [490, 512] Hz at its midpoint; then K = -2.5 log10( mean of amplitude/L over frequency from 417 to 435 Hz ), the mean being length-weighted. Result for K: 0.25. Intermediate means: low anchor 1.29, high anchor 1.35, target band 1.04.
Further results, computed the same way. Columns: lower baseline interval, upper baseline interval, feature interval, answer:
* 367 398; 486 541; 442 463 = -0.21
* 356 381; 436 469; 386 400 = 0.20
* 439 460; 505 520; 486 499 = -0.07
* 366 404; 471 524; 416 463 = -0.04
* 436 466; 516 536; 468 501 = -0.03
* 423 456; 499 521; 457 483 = -0.10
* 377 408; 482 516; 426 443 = -0.09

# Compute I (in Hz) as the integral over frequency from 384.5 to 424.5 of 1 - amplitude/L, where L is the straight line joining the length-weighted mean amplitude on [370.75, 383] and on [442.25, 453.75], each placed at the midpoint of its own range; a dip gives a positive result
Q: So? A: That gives 3.6 Hz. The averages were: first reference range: 1.34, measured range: 1.3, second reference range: 1.58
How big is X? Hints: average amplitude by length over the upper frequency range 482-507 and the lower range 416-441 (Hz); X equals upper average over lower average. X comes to 1.13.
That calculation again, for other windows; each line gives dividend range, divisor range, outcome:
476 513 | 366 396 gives 1.08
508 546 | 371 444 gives 0.88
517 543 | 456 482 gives 0.79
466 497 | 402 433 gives 1.16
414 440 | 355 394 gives 0.92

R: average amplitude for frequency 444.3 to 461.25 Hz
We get 1.51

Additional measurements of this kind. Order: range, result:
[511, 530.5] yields 1.18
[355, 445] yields 1.35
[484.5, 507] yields 1.38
